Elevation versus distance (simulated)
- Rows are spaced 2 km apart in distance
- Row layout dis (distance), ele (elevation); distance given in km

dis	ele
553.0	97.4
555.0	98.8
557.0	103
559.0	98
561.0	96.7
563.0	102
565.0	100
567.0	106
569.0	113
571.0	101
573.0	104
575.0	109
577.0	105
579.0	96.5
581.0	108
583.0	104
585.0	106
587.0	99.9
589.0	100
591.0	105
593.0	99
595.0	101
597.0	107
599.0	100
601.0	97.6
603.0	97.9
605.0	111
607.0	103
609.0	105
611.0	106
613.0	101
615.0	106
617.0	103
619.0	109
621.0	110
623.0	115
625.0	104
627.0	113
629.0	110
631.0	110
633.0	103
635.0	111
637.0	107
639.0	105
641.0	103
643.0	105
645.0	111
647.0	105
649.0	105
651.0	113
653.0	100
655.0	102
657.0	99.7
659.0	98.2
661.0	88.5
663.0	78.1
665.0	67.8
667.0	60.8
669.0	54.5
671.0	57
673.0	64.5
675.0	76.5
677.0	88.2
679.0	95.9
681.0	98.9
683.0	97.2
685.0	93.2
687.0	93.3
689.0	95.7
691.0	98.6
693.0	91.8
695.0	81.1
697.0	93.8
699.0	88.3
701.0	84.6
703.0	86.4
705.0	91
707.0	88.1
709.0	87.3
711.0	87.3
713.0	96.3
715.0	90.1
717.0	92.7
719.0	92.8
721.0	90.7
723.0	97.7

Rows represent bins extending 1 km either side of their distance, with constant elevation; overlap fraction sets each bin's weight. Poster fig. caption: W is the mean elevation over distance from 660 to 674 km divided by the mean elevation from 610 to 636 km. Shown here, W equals 0.62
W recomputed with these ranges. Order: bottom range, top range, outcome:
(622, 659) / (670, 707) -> 0.82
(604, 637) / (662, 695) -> 0.76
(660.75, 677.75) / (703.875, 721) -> 1.30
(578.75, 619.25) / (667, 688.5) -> 0.79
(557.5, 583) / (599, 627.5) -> 1.02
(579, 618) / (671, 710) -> 0.86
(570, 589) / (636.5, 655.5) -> 1.02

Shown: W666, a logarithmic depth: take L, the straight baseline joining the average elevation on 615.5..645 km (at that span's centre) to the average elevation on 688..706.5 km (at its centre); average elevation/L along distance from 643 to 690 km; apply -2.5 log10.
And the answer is 0.11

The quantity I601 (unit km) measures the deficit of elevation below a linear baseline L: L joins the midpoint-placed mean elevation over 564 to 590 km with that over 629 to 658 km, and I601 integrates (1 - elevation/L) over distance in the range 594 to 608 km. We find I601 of 0.3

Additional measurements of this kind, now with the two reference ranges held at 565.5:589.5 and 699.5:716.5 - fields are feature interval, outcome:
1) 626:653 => -2.9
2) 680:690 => -0.4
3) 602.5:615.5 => -0.5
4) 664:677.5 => 3.9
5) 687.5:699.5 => -0.1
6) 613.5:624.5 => -0.9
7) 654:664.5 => 0.3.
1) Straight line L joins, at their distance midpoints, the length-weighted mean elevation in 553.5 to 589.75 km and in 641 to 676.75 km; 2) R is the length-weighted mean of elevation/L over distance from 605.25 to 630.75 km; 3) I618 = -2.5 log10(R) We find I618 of -0.134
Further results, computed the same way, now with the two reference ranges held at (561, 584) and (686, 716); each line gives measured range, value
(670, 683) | 0.14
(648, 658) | -0.09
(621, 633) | -0.12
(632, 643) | -0.09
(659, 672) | 0.32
